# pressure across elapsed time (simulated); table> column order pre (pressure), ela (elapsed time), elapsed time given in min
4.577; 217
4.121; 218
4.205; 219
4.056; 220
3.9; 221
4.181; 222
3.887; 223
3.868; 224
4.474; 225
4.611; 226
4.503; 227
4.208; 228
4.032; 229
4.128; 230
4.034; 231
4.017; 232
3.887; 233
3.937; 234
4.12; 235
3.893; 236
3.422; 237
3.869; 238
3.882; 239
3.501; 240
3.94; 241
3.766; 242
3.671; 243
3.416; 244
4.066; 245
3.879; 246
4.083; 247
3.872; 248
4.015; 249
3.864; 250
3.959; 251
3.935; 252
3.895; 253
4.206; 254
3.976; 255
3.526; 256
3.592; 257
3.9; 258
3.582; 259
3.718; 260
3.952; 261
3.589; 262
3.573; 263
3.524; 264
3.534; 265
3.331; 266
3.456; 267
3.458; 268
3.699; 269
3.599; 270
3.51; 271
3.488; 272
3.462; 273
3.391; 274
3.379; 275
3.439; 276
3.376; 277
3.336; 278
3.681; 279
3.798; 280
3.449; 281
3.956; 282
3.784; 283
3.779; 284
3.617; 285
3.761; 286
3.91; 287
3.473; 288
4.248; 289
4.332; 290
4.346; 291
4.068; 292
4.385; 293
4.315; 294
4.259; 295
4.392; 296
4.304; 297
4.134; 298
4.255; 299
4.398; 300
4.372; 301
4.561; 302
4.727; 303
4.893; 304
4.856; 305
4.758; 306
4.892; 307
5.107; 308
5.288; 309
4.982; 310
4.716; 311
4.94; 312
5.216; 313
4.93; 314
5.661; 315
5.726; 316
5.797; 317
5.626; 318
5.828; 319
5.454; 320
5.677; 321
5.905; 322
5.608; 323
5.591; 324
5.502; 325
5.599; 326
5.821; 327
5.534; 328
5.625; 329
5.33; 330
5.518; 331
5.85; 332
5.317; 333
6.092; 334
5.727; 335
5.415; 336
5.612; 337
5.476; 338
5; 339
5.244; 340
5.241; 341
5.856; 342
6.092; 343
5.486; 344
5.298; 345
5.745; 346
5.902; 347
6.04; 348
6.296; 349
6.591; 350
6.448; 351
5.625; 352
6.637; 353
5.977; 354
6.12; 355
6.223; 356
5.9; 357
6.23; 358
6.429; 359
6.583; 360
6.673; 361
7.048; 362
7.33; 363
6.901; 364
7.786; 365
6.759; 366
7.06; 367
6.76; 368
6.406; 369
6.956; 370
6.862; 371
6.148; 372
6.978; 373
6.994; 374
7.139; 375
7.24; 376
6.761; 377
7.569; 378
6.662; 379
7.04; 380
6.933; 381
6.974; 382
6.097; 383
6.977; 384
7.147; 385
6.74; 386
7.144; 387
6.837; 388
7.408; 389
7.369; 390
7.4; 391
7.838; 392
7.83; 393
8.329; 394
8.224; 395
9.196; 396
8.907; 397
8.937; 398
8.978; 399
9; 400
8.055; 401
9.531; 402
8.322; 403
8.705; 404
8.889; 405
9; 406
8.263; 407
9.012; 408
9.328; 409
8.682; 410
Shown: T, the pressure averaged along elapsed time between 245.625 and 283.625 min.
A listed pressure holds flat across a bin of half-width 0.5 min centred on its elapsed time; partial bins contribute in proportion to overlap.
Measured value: 3.68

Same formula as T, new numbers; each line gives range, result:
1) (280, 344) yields 4.95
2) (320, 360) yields 5.79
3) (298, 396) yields 6.1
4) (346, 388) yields 6.68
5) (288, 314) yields 4.57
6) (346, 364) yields 6.35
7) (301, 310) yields 4.86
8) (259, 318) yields 4.16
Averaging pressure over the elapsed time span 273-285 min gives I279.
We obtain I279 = 3.58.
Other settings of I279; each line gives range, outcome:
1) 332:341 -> 5.49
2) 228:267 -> 3.82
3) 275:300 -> 3.93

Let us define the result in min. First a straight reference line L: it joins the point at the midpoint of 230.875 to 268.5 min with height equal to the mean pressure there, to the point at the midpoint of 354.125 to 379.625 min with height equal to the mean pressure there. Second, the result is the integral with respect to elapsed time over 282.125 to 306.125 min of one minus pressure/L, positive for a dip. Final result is 3.4 min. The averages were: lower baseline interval 3.78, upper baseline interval 6.77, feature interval 4.23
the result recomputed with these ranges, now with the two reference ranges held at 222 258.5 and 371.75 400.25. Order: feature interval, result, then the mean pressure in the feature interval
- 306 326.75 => 1.4 min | 5.39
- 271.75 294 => 5.4 min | 3.76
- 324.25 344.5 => 2.1 min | 5.57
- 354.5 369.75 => 0.5 min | 6.69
